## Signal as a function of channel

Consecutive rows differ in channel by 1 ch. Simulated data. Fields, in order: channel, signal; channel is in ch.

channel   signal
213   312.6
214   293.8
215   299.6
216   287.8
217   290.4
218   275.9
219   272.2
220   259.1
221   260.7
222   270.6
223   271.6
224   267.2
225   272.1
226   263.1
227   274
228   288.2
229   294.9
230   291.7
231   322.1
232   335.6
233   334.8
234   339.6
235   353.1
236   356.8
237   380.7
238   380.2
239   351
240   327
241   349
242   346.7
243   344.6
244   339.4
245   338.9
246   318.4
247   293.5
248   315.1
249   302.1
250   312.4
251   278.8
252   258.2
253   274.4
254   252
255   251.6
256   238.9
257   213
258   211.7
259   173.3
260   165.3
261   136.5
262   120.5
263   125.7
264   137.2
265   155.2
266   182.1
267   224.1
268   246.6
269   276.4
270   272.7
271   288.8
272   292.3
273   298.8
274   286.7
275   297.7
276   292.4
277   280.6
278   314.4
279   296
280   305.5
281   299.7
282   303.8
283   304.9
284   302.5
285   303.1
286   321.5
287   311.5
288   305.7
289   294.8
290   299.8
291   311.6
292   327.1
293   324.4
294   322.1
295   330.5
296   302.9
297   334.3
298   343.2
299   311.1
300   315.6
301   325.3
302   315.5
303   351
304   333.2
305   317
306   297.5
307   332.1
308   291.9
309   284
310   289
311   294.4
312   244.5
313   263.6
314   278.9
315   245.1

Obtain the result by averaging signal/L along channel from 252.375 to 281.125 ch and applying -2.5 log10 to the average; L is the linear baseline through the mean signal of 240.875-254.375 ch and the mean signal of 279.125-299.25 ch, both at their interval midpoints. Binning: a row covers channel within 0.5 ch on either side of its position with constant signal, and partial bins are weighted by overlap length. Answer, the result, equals 0.29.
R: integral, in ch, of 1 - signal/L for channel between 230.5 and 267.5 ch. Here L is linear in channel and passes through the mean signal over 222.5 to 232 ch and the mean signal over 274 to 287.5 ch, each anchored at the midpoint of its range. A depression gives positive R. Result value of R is 2.2 ch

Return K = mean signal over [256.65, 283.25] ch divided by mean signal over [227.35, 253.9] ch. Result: 0.7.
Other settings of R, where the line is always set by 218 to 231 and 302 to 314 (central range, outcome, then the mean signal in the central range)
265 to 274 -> 1.02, 256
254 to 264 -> 3.58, 183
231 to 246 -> -3.58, 347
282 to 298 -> -1.05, 314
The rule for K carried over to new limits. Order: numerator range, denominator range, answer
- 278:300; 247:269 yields 1.41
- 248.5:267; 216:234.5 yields 0.73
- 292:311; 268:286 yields 1.08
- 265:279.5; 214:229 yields 0.98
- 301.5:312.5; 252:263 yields 1.50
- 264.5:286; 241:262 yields 1.04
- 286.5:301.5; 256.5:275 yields 1.48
